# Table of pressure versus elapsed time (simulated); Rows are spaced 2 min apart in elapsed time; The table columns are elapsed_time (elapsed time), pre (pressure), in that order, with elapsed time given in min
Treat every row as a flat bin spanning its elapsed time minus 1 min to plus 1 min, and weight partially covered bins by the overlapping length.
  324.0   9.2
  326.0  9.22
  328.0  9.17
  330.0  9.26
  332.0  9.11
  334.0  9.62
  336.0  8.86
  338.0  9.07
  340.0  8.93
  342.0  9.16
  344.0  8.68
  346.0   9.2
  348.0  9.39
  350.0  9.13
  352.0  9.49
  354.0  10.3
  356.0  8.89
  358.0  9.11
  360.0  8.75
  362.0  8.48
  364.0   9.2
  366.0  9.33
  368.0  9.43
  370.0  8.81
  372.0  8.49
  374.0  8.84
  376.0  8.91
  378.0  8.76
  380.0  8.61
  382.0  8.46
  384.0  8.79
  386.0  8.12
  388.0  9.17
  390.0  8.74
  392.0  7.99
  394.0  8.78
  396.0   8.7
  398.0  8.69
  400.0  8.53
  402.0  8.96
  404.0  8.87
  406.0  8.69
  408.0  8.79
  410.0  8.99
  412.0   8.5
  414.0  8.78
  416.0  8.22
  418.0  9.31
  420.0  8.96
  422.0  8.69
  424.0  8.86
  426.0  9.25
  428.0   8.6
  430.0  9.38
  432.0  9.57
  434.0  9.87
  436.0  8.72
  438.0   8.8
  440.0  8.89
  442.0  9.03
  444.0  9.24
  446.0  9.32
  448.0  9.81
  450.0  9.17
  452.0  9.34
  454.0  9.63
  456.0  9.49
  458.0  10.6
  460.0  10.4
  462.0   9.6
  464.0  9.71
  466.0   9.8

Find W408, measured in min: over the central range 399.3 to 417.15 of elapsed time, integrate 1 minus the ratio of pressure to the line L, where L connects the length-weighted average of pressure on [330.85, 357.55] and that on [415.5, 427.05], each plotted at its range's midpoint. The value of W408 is 0.5 min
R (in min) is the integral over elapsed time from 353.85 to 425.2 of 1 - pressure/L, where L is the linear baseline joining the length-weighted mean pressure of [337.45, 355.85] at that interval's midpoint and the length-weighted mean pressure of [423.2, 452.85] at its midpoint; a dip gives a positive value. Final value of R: 3.2 min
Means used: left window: 9.25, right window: 9.19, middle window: 8.8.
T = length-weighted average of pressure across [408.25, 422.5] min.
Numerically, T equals 8.78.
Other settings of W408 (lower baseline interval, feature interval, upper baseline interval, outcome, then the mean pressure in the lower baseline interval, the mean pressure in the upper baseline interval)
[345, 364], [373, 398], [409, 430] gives 1.0 min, 9.19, 8.84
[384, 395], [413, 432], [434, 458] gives 0.2 min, 8.58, 9.31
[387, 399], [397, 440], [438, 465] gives 0.7 min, 8.68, 9.53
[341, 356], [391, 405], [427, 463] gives 1.1 min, 9.31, 9.41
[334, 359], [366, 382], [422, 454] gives 0.6 min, 9.2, 9.19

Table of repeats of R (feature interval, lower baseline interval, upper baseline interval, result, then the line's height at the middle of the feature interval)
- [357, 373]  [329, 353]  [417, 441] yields 0.3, 9.14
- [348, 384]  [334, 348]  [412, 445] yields 0.1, 9.04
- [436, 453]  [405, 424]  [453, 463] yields 0.7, 9.58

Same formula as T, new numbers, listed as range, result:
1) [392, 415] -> 8.72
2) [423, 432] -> 9.08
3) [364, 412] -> 8.76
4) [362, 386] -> 8.83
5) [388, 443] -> 8.86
